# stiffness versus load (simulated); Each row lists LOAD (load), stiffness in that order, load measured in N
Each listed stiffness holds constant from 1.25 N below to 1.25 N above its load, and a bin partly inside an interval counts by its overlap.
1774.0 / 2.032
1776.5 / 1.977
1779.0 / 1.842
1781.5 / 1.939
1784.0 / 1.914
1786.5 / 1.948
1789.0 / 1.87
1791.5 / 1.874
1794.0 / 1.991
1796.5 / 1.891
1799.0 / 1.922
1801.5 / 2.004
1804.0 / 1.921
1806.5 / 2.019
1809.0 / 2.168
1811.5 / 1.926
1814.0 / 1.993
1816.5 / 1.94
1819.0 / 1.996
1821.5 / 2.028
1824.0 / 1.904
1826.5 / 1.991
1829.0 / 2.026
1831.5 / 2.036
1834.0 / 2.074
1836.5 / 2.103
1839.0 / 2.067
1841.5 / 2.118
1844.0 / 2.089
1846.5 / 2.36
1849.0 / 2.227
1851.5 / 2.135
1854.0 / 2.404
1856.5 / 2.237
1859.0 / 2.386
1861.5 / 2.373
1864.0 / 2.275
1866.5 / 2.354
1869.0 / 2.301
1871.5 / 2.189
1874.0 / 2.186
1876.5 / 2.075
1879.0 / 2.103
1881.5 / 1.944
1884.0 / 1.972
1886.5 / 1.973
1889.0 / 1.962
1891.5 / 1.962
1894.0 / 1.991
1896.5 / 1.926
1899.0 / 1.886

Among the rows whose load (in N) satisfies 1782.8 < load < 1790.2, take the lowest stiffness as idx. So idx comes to 1.87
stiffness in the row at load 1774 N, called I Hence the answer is 2.032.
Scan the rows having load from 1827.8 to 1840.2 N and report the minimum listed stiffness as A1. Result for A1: 2.026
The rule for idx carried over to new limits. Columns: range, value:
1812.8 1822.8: 1.94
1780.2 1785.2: 1.914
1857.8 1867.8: 2.275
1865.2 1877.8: 2.075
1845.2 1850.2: 2.227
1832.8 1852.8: 2.067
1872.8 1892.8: 1.944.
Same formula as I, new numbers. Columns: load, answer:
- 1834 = 2.074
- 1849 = 2.227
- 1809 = 2.168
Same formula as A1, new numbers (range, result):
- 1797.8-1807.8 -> 1.921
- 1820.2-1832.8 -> 1.904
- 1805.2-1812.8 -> 1.926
